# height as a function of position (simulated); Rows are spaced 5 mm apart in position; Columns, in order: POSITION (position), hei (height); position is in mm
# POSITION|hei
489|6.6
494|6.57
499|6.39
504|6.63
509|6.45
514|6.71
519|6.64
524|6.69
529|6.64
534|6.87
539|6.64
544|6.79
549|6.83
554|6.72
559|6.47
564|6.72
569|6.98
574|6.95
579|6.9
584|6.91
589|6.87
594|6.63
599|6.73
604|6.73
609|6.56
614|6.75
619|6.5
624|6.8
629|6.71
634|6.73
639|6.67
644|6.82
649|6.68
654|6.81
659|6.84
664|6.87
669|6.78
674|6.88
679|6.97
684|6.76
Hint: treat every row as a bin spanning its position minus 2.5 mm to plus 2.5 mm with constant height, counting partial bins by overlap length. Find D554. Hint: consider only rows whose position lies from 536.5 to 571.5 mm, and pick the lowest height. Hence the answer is 6.47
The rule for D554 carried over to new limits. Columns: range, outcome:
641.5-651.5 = 6.68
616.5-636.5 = 6.5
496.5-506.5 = 6.39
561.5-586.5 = 6.72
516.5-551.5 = 6.64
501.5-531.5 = 6.45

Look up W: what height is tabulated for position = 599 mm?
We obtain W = 6.73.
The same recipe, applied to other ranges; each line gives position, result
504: 6.63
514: 6.71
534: 6.87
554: 6.72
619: 6.5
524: 6.69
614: 6.75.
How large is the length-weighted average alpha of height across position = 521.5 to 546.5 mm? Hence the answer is 6.73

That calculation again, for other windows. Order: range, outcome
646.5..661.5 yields 6.78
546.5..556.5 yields 6.78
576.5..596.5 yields 6.83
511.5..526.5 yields 6.68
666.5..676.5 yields 6.83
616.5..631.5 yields 6.67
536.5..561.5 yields 6.69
